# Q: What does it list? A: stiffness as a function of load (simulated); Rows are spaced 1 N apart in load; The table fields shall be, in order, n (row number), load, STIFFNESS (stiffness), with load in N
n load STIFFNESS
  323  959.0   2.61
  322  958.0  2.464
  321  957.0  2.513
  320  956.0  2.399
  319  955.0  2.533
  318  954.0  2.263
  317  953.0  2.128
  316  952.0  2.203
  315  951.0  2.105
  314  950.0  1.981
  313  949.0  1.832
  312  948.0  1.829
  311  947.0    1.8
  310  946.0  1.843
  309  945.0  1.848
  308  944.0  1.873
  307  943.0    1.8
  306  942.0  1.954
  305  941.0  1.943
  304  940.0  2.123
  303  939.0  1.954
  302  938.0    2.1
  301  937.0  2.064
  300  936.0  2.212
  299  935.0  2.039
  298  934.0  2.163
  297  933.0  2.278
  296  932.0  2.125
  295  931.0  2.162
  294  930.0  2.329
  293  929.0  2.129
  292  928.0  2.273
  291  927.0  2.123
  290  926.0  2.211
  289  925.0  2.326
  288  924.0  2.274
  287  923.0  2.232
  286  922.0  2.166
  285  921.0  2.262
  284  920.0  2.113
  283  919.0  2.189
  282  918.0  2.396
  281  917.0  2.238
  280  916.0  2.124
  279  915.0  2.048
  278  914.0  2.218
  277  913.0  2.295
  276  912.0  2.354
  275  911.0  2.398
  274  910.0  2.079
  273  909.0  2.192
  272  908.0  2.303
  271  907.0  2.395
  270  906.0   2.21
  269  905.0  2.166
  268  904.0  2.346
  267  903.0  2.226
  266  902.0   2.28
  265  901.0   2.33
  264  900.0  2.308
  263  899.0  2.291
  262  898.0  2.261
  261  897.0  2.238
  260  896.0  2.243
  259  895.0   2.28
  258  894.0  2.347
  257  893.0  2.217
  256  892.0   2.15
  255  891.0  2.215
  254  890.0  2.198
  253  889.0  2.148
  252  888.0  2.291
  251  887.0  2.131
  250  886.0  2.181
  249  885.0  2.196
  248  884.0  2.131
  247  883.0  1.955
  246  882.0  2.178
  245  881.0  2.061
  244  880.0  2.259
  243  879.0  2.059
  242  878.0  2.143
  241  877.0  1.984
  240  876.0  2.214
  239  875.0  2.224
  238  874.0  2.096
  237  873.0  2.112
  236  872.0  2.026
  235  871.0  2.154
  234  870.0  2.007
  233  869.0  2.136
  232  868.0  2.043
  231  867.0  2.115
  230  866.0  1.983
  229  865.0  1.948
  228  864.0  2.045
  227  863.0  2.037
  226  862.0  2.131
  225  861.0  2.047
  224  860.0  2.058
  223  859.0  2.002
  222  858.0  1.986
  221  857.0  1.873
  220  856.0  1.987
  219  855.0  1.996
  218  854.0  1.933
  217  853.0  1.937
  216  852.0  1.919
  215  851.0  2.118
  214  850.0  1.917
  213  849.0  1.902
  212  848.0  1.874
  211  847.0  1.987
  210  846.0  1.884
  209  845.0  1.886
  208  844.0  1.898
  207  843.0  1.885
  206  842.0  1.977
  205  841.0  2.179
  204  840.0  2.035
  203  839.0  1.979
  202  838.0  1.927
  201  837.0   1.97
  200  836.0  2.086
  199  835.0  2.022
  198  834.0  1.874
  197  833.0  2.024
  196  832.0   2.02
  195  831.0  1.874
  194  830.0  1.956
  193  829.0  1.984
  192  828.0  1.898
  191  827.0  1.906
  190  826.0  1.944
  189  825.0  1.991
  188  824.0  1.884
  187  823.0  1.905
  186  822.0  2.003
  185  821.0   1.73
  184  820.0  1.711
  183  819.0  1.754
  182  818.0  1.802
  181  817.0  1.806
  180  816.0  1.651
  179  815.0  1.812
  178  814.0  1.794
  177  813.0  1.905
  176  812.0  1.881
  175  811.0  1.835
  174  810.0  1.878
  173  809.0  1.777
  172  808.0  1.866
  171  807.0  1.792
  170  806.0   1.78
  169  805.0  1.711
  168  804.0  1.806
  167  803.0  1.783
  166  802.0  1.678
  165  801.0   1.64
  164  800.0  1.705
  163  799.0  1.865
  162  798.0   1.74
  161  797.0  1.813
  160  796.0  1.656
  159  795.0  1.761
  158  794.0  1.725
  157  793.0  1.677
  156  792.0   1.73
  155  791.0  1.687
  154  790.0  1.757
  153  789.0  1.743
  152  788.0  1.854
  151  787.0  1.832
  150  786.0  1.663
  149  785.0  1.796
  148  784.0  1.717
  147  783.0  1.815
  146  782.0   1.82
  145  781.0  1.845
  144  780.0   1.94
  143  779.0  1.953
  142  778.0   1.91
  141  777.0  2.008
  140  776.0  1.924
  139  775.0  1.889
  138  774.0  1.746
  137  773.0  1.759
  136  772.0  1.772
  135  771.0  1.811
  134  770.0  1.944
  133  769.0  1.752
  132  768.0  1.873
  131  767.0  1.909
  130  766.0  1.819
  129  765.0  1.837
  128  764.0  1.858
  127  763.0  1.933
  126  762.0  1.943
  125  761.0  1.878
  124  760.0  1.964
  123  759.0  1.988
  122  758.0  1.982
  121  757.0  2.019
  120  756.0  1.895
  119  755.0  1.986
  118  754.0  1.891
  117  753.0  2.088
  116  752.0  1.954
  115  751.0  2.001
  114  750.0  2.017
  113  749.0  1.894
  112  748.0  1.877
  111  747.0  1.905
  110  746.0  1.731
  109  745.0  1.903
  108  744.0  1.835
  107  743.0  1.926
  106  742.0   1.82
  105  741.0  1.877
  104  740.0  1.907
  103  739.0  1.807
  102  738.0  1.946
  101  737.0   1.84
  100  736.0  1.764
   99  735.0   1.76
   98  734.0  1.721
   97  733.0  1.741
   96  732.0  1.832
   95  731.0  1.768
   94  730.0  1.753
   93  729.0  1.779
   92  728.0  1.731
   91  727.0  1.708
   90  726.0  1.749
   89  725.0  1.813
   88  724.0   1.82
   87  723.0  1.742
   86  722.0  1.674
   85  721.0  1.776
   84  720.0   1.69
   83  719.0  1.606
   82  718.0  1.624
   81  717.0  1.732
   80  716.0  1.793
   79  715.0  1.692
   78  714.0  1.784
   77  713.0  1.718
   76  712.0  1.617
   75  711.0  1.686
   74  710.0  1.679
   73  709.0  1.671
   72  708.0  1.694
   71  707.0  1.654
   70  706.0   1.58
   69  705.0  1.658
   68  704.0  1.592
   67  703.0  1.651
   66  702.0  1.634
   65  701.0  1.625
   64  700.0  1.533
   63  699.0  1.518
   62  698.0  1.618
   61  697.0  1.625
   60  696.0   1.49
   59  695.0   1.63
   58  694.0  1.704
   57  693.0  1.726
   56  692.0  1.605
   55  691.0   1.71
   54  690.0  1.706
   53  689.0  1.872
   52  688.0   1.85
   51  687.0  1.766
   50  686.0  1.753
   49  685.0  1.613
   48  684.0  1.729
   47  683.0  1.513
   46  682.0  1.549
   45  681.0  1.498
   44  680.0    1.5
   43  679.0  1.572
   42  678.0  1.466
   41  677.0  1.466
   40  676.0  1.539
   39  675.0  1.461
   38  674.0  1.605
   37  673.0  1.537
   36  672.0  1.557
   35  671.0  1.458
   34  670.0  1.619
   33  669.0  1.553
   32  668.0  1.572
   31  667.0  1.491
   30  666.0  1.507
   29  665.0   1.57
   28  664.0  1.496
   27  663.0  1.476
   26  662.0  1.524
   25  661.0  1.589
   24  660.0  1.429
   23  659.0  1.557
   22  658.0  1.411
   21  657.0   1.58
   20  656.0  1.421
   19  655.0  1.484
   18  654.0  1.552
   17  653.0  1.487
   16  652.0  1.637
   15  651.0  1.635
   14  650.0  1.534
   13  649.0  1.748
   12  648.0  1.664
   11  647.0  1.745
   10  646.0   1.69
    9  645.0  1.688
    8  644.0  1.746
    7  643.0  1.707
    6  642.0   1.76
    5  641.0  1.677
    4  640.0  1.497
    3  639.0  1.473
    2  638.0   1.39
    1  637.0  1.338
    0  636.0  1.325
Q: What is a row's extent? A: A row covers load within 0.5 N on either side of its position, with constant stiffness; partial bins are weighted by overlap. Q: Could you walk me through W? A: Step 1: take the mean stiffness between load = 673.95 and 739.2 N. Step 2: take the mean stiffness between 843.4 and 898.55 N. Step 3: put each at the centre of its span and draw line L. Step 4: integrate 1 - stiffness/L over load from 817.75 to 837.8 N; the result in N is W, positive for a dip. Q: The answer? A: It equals 0.6 N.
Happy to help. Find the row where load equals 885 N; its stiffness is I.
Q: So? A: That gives 2.196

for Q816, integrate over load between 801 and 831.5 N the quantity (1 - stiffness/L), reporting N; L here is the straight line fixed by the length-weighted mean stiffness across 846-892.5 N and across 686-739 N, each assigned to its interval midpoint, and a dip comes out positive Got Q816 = 1.7 N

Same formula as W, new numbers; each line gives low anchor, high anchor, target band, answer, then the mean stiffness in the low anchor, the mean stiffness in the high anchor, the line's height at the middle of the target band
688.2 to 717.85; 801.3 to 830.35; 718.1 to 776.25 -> -3.9 N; 1.66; 1.83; 1.73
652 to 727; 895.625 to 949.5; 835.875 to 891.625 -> -0.7 N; 1.61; 2.16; 2.02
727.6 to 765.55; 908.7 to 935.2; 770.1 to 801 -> 2.5 N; 1.88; 2.21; 1.95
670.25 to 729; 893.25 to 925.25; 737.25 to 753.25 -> -1.1 N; 1.65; 2.25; 1.78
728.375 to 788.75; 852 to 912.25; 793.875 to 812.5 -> 1.8 N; 1.87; 2.14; 1.97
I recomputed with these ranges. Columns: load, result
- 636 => 1.325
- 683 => 1.513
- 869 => 2.136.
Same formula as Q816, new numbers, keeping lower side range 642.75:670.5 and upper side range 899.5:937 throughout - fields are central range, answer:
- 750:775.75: -0.89 N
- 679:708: 0.47 N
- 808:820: 0.98 N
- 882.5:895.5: -0.20 N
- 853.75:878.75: 0.55 N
